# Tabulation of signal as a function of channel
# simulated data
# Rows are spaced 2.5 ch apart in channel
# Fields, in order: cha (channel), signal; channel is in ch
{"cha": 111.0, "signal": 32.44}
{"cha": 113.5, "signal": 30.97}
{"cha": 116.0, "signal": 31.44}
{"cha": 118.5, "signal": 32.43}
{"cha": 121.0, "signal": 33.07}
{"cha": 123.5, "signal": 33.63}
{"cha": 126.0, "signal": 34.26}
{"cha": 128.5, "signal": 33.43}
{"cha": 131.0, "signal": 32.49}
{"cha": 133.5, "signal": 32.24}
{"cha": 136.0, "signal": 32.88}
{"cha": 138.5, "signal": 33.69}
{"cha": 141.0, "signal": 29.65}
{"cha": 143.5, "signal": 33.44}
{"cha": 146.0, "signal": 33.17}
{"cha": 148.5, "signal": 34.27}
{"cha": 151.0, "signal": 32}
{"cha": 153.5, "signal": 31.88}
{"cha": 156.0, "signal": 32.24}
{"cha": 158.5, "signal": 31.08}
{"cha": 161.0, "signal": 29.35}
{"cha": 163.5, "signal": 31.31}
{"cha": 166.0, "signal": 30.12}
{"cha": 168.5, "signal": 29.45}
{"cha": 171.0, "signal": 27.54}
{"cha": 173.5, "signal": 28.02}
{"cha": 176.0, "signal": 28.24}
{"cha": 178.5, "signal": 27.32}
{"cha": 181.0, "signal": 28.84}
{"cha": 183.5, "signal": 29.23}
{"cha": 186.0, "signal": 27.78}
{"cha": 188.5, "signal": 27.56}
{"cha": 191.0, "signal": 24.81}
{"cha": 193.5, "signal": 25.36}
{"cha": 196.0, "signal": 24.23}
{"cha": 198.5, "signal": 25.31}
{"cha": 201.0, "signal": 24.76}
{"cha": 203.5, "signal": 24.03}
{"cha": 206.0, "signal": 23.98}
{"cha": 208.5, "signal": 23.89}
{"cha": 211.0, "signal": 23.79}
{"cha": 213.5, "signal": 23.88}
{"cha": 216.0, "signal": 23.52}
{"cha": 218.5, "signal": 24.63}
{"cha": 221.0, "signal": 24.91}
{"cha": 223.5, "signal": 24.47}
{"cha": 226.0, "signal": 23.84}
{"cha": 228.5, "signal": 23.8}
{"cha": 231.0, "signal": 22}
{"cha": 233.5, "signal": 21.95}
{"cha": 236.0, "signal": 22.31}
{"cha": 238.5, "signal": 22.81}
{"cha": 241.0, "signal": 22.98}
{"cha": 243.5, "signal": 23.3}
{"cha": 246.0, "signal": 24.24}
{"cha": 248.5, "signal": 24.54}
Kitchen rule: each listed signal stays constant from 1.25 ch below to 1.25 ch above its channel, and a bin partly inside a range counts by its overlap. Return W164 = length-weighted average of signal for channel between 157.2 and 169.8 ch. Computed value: 30.3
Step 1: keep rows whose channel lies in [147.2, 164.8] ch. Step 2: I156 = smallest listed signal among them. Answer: 29.35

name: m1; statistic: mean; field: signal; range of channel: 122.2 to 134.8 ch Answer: 33.2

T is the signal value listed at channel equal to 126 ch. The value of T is 34.26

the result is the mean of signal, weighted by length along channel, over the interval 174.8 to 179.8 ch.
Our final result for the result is 27.8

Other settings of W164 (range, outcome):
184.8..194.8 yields 26.4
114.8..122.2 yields 32.3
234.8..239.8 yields 22.6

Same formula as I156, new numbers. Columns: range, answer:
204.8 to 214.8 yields 23.79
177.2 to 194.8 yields 24.81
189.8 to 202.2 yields 24.23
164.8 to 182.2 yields 27.32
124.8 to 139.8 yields 32.24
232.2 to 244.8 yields 21.95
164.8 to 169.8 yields 29.45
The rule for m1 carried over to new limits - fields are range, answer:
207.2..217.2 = 23.8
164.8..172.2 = 29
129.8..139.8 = 32.8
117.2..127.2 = 33.3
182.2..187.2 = 28.5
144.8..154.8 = 32.8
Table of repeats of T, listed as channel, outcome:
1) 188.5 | 27.56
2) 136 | 32.88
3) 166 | 30.12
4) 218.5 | 24.63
